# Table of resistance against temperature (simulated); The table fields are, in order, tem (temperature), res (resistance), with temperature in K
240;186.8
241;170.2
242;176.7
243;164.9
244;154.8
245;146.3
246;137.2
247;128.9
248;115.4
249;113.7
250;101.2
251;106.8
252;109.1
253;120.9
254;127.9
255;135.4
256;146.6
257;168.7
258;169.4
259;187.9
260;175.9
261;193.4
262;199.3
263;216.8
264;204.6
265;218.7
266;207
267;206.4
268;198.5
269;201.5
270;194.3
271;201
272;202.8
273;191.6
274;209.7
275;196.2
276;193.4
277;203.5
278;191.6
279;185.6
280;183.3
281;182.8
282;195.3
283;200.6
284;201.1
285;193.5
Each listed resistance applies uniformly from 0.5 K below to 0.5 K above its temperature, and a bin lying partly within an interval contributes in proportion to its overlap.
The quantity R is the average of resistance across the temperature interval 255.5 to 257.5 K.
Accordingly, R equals 158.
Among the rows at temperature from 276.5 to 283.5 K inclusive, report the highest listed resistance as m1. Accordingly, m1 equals 203.5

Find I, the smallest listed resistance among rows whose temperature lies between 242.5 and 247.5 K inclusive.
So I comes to 128.9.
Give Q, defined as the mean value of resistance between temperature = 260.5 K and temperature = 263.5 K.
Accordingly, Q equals 203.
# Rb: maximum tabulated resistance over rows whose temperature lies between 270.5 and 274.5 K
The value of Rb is 209.7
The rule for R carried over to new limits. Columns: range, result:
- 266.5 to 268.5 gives 202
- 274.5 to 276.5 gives 195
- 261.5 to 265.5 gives 210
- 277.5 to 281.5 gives 186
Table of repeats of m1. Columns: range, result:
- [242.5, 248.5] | 164.9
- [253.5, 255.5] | 135.4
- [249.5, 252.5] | 109.1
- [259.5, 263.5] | 216.8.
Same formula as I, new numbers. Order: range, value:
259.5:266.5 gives 175.9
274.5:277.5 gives 193.4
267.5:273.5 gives 191.6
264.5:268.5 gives 198.5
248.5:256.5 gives 101.2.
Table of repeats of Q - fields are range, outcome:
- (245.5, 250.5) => 119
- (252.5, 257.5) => 140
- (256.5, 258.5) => 169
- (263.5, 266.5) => 210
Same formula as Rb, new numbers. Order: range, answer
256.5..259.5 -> 187.9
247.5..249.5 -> 115.4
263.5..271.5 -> 218.7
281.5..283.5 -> 200.6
